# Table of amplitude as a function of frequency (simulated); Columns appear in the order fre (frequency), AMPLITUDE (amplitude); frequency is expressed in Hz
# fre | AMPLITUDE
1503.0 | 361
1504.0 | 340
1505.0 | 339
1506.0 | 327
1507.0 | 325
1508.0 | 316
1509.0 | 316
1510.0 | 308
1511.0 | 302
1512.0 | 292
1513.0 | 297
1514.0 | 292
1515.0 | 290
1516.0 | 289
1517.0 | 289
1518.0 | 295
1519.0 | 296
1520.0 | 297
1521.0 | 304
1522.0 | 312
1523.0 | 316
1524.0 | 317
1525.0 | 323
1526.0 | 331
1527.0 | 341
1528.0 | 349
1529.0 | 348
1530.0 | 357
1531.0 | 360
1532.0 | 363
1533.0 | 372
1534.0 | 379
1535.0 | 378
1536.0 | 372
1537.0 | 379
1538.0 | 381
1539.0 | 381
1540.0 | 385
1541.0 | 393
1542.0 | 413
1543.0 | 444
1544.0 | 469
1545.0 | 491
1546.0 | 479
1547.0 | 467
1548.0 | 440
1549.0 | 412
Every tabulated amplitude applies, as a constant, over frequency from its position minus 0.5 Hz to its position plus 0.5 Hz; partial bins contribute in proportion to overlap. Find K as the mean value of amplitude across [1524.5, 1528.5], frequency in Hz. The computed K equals 336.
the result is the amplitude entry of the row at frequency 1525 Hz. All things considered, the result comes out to 323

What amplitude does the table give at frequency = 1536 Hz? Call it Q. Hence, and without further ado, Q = 372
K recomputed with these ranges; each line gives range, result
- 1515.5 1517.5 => 289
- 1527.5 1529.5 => 348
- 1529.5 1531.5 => 358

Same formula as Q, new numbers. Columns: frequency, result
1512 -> 292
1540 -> 385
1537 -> 379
